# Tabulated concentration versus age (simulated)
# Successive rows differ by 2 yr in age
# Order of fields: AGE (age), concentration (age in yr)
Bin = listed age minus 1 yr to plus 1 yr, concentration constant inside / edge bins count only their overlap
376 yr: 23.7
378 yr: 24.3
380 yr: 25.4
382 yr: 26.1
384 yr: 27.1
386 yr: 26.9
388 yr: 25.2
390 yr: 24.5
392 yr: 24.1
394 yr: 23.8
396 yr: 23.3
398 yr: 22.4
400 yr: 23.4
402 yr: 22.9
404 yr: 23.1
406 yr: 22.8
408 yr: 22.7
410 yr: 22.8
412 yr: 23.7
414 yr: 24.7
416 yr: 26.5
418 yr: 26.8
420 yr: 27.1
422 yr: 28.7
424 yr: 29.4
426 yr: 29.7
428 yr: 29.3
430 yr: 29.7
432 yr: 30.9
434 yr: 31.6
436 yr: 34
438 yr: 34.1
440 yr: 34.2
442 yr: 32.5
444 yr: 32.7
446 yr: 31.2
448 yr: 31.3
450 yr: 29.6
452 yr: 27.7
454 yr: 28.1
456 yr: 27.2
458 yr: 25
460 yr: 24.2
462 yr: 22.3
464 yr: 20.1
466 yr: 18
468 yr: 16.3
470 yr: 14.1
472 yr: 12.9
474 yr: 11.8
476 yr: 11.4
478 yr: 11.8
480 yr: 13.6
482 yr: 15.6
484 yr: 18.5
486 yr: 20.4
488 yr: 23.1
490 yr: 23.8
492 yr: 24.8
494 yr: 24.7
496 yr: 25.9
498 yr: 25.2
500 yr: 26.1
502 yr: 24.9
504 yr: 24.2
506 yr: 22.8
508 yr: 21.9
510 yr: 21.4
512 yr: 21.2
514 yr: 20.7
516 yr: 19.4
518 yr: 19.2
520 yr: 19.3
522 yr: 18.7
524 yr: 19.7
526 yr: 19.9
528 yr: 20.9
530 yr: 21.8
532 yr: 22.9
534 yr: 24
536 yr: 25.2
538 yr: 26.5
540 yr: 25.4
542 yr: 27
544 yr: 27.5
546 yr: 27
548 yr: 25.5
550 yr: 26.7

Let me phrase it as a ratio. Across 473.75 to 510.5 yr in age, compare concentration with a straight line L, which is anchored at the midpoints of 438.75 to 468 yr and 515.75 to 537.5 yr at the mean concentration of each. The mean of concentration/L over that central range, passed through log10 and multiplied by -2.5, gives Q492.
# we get 0.15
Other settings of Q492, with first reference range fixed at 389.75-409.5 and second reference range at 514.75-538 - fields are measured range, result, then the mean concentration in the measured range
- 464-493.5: 0.27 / 17.1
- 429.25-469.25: -0.24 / 27.9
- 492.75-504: -0.17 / 25.2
